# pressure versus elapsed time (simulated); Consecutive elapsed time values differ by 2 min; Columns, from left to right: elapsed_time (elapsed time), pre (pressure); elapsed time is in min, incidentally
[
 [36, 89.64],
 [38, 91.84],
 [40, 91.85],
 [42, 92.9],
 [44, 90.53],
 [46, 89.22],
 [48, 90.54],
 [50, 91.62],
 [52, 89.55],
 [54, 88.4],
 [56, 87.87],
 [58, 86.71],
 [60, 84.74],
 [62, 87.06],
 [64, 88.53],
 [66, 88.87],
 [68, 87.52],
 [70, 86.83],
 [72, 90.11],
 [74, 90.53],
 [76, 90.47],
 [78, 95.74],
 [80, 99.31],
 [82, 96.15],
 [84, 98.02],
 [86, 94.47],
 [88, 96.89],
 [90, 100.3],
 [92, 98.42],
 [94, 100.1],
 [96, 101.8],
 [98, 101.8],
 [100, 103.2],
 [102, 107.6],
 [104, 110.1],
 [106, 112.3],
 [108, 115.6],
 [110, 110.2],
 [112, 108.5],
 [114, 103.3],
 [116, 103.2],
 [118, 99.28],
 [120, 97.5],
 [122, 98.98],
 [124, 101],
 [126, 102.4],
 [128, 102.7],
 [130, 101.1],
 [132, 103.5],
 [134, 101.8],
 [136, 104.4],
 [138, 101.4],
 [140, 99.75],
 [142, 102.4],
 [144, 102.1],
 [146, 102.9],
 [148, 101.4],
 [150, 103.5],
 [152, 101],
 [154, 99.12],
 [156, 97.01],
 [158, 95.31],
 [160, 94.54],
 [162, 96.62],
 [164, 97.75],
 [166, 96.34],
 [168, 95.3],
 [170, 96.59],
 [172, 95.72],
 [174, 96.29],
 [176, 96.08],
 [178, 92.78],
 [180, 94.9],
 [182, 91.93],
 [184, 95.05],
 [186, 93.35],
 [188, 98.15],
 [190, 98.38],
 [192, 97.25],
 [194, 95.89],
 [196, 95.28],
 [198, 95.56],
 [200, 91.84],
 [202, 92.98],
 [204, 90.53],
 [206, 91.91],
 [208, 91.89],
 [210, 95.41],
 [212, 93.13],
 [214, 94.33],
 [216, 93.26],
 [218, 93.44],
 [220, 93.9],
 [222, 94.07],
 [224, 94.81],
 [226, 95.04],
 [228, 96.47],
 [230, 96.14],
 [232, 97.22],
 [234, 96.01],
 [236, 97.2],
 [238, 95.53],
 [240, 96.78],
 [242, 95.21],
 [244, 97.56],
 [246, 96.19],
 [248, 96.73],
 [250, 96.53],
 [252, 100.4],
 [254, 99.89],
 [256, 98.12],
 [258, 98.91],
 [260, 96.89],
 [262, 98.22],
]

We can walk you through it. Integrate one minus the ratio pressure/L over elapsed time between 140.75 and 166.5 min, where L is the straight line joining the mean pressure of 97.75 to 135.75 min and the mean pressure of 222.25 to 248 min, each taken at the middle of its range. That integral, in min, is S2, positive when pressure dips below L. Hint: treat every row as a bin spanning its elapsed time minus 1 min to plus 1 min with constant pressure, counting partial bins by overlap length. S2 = 0.7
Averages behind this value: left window 104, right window 96.1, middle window 99.3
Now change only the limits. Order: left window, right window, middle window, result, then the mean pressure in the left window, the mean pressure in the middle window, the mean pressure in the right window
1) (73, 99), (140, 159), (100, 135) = -2.0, 97.2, 105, 100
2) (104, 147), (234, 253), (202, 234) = 1.4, 104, 94.1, 96.9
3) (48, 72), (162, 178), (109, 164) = -4.5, 88.2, 101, 96.1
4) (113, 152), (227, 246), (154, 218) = 2.6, 102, 94.9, 96.4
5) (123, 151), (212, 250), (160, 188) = 1.2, 102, 95.4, 95.5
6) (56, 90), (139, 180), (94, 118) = -3.2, 91.5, 106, 98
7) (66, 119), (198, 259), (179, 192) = 0.2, 99.9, 95.4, 95.4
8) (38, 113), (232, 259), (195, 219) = 0.9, 95.7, 93.3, 97.3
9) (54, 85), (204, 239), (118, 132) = -1.3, 90.5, 101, 94.6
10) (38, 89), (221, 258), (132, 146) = -1.3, 91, 102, 96.7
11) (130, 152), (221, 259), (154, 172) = 0.8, 102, 96.3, 96.8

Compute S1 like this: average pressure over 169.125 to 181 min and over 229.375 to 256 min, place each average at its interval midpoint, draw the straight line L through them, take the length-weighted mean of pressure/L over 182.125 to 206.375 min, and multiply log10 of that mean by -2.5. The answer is 0.01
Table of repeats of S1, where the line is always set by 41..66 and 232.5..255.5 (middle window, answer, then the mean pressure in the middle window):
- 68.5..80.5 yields -0.022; 91.7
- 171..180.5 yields -0.011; 95.2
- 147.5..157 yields -0.080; 100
